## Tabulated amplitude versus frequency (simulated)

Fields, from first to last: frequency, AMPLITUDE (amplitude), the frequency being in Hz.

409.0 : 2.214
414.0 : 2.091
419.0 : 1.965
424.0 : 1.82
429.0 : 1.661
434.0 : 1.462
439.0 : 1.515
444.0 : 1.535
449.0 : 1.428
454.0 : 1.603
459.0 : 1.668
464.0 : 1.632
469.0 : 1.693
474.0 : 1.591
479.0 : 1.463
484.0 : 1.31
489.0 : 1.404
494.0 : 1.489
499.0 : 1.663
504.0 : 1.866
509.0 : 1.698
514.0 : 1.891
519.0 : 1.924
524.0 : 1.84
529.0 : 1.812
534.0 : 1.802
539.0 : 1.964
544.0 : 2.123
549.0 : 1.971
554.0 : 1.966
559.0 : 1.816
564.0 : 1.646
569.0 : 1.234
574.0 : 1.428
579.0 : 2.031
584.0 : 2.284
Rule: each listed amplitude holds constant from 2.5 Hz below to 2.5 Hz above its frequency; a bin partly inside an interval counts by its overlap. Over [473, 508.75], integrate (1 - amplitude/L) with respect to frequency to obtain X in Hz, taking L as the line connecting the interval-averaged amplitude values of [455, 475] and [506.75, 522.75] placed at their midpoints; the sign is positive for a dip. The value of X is 4.10 Hz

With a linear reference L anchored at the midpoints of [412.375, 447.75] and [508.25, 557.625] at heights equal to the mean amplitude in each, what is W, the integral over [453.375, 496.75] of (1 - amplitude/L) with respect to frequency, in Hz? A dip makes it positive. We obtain 6.1 Hz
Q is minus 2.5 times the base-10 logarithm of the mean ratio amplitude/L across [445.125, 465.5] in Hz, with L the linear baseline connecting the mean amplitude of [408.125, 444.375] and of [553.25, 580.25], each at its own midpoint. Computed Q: 0.114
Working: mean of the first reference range 1.78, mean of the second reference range 1.65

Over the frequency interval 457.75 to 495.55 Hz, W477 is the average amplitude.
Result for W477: 1.53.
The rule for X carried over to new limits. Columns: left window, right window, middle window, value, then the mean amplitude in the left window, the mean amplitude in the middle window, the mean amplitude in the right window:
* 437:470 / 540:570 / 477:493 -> 2.5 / 1.58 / 1.4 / 1.83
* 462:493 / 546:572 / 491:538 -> -4.9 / 1.51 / 1.78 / 1.73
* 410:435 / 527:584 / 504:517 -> 0.1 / 1.84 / 1.81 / 1.82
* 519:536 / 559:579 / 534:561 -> -4.0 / 1.83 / 1.96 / 1.56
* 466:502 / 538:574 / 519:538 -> -1.8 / 1.52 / 1.84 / 1.78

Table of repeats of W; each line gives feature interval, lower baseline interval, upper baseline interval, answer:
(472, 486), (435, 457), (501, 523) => 1.86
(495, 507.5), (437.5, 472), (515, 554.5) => 0.39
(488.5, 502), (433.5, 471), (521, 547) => 1.55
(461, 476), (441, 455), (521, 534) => -0.45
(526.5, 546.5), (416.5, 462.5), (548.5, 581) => -2.78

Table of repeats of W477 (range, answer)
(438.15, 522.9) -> 1.62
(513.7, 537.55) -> 1.86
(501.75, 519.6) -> 1.84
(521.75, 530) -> 1.83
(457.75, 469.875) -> 1.66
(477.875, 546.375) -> 1.74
